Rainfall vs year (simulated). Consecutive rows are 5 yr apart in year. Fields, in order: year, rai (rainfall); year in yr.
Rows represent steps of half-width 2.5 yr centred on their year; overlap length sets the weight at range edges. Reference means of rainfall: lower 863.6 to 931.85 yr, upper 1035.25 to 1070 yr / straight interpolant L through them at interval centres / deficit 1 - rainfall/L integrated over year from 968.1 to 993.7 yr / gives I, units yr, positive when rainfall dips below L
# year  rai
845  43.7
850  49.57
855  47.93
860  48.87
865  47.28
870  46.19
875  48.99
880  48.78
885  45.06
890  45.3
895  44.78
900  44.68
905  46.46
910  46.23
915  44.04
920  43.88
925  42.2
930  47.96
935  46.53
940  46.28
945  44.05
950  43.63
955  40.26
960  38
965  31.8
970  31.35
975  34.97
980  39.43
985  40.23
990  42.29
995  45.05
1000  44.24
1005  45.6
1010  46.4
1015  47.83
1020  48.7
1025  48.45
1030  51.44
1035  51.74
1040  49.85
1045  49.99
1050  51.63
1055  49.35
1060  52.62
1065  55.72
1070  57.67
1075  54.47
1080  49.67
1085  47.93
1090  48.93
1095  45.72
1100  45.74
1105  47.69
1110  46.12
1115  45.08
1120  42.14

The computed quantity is 5.7 yr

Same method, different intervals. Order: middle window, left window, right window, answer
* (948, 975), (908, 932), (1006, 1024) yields 5.4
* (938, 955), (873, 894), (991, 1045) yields 1.2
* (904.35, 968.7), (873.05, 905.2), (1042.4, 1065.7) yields 6.5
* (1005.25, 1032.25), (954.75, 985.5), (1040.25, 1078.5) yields -1.9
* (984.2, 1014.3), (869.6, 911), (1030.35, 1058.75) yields 3.0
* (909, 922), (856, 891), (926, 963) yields 0.2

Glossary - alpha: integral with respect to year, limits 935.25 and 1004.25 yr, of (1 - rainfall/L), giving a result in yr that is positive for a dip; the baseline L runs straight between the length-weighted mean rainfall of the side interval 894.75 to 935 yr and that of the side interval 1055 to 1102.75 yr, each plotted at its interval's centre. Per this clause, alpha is 9.6 yr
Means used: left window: 45.1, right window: 50.8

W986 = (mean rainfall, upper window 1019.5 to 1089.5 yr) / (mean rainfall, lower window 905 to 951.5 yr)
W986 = 1.1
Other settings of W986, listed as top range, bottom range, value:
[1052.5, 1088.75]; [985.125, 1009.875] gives 1.19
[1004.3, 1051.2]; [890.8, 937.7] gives 1.09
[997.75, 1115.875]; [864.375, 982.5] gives 1.14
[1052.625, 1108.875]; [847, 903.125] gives 1.07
